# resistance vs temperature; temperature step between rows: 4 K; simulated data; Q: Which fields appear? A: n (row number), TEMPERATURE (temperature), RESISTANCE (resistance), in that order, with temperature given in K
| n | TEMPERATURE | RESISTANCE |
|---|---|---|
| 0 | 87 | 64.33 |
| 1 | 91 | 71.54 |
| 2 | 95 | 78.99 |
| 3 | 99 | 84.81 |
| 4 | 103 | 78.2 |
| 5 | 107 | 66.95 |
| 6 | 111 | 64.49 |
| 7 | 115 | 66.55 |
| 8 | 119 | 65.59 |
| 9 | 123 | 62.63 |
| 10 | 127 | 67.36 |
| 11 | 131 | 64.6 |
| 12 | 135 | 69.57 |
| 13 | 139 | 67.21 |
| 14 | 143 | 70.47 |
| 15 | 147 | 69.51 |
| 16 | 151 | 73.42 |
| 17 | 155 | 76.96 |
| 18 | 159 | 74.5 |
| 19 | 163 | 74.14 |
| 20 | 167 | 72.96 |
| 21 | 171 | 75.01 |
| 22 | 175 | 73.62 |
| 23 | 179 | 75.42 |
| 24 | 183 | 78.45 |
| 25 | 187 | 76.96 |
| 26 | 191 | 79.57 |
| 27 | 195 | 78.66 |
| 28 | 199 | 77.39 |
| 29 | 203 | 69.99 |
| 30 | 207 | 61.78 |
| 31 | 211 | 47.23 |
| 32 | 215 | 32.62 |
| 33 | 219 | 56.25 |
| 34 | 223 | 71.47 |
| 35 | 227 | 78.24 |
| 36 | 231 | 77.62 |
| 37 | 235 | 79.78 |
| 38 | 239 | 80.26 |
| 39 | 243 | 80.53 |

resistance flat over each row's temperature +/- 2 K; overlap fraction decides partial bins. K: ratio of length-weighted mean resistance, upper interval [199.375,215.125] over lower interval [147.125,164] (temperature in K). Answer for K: 0.78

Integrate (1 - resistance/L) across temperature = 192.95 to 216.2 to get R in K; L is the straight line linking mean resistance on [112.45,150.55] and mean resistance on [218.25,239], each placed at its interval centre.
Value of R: 3.27 K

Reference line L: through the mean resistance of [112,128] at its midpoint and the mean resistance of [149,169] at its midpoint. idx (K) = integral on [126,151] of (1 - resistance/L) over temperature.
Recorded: 0.4 K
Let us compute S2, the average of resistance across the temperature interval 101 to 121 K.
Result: 68.4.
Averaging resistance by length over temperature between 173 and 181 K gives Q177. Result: 74.5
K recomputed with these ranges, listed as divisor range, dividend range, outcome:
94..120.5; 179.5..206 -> 1.06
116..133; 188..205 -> 1.17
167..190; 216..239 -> 0.94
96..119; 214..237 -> 0.94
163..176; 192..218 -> 0.84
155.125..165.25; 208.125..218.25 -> 0.59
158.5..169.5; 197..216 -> 0.80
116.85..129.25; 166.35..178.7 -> 1.14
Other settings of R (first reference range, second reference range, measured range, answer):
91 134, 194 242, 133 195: -4.6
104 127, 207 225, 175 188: -4.3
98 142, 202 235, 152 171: -2.4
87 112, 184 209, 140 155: 0.5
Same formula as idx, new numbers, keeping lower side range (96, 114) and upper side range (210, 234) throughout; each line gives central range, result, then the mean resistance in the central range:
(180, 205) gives -4.6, 76.8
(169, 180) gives -1.3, 74.6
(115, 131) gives 1.4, 65.3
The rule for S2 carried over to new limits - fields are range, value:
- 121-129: 65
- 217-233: 70.9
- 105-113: 65.7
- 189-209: 73.5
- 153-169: 74.6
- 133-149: 69.2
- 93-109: 77.2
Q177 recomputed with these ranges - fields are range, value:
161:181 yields 74.2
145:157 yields 73.3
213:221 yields 44.4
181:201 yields 78.2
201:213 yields 59.7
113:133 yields 65.3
